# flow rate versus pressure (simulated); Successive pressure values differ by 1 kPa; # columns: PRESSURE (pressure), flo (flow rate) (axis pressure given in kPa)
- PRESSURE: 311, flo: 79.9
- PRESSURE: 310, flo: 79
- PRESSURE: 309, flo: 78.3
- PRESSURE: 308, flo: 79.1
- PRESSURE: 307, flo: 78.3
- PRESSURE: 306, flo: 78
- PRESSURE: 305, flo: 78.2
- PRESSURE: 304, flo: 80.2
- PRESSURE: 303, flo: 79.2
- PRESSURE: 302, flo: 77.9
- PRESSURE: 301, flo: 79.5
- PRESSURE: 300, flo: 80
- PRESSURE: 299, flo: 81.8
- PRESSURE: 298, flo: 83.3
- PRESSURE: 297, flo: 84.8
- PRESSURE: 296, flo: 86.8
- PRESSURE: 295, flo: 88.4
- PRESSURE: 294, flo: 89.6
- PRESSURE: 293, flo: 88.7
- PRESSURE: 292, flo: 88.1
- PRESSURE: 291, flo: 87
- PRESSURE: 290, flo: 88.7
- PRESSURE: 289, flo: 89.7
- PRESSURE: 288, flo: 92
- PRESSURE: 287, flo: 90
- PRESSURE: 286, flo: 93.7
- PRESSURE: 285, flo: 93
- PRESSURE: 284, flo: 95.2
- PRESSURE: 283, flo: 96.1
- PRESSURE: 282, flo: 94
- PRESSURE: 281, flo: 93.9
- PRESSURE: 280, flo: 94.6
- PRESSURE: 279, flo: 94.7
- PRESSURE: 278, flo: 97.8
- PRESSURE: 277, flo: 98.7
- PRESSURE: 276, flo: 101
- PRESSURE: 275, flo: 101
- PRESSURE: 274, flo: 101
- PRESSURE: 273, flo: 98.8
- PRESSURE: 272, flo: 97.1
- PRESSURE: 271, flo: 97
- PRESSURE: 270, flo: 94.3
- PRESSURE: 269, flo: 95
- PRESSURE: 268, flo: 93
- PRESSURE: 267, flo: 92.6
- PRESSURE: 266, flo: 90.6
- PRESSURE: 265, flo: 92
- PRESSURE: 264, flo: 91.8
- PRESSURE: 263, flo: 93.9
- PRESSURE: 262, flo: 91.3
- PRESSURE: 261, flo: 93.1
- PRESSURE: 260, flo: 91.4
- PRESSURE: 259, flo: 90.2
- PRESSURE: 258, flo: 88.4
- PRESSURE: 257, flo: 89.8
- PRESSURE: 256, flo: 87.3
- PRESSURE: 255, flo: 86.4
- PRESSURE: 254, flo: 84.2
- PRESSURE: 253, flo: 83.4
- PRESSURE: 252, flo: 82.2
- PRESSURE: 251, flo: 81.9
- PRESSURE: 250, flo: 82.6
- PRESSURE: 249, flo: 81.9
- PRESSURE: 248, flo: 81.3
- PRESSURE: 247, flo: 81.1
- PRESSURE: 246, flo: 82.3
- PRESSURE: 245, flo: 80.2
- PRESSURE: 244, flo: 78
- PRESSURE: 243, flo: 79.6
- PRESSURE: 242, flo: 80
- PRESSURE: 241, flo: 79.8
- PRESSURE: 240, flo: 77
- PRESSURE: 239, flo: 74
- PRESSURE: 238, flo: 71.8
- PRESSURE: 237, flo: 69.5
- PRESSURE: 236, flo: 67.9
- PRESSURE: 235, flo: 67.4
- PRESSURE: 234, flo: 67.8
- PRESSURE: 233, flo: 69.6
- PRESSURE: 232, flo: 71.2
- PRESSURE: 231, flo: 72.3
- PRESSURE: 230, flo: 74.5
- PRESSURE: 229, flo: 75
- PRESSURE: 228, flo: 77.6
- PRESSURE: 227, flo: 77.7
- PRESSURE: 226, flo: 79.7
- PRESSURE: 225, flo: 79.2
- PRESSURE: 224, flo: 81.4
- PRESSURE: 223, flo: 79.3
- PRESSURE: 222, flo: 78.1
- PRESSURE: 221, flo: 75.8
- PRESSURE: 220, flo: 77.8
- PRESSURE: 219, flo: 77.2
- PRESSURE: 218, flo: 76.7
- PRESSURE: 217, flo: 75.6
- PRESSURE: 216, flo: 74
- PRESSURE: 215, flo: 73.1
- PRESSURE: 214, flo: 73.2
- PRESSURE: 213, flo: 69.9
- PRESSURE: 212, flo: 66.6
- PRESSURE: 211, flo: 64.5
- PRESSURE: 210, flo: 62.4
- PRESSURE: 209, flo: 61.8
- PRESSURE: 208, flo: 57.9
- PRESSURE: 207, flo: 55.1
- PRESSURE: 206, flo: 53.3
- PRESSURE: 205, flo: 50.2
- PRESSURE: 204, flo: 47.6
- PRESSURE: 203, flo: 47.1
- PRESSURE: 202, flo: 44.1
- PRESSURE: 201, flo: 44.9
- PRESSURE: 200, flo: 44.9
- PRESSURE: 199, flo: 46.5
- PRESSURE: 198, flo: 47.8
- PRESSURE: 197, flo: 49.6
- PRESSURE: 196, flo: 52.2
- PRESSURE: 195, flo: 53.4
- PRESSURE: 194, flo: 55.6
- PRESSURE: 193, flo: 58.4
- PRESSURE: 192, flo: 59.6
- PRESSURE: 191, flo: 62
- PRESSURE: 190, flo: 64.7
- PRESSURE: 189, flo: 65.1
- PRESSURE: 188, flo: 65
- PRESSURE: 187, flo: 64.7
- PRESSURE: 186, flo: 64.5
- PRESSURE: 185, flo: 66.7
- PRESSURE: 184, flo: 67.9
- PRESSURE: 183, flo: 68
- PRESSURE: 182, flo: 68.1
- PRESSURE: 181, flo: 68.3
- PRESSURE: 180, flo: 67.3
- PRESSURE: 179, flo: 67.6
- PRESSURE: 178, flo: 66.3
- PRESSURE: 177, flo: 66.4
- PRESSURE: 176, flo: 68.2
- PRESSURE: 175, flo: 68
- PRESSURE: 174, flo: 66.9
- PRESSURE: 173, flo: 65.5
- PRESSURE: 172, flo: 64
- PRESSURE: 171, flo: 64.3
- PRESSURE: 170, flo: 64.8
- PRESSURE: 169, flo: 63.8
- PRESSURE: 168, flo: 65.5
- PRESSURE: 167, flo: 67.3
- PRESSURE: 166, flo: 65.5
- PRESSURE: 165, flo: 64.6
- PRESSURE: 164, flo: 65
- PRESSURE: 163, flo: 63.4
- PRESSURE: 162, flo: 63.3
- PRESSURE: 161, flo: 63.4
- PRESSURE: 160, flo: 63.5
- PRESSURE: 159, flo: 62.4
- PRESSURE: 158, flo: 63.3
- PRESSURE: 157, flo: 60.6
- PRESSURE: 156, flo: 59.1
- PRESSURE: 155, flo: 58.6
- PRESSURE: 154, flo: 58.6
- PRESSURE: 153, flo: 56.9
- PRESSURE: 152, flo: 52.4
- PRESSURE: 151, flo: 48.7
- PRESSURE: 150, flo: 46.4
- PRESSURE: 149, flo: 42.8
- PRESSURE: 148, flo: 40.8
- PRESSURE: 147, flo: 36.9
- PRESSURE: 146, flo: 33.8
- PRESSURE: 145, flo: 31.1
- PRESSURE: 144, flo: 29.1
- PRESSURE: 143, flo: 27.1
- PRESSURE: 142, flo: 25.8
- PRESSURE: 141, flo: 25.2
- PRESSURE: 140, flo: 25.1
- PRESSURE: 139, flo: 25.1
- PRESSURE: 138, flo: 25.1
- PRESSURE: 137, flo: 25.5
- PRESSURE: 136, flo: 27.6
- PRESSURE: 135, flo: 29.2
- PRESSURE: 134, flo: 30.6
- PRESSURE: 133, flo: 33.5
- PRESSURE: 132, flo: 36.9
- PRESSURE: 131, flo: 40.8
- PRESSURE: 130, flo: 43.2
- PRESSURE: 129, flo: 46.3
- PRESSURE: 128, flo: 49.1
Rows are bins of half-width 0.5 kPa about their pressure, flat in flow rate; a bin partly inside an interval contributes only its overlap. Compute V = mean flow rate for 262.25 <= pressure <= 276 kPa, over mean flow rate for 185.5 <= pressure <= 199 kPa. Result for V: 1.64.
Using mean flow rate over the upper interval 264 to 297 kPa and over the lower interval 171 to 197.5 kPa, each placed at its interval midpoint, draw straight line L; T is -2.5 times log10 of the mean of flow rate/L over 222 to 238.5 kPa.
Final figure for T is 0.05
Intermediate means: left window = 63.6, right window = 93.4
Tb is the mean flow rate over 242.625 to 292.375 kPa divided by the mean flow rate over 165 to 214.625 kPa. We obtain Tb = 1.5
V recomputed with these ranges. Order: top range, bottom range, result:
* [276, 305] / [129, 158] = 2.28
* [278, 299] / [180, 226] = 1.43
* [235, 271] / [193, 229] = 1.32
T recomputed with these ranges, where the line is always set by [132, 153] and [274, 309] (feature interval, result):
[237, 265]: -0.14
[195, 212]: 0.08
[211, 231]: -0.21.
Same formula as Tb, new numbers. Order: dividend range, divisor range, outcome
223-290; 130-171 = 1.83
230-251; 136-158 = 1.90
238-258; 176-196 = 1.28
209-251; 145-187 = 1.24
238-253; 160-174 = 1.24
